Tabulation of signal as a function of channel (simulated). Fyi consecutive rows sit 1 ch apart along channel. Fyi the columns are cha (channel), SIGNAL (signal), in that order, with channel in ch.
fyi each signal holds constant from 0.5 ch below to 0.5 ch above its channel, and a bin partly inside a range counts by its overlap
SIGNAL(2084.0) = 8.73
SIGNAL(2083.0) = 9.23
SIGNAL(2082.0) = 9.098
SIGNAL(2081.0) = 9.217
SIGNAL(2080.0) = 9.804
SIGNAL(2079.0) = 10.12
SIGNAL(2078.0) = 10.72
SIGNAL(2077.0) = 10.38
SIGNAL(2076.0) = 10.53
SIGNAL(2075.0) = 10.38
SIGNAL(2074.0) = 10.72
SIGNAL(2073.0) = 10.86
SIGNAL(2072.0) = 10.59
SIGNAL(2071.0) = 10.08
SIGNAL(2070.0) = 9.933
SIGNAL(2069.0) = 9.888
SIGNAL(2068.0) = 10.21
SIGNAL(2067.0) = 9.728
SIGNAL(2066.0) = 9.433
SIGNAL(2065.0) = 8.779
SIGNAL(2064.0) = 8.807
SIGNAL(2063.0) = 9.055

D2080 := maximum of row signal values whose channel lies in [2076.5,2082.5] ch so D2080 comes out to 10.72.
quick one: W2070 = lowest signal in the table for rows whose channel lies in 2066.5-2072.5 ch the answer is 9.728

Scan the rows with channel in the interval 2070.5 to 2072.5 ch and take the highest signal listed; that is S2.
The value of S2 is 10.59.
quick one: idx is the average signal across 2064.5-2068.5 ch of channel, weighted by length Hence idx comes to 9.54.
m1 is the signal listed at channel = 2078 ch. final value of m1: 10.72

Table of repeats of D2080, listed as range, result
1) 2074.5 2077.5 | 10.53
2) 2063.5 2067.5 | 9.728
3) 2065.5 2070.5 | 10.21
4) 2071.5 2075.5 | 10.86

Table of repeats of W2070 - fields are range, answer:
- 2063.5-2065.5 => 8.779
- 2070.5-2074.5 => 10.08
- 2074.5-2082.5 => 9.098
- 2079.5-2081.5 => 9.217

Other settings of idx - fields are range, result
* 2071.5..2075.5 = 10.6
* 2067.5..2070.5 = 10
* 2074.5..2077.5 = 10.4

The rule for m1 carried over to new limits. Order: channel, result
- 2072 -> 10.59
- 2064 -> 8.807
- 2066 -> 9.433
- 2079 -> 10.12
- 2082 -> 9.098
